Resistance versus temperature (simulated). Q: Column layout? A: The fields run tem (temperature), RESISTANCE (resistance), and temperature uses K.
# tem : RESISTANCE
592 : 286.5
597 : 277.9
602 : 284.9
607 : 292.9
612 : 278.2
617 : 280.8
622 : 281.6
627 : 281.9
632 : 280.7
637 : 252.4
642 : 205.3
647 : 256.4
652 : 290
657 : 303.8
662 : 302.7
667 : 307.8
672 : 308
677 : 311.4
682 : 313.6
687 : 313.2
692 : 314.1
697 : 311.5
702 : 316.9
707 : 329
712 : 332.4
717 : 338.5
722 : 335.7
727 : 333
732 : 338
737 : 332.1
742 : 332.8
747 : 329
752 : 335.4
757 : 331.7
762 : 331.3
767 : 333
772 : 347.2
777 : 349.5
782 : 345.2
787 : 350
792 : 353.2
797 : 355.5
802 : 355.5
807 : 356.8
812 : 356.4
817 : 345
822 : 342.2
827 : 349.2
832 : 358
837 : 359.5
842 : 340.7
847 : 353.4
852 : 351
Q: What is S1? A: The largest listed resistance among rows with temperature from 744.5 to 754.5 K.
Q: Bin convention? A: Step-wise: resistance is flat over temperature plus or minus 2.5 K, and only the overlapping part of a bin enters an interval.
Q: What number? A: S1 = 335.4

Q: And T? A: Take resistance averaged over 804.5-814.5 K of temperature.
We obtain 357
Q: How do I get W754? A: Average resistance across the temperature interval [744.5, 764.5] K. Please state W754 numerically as 332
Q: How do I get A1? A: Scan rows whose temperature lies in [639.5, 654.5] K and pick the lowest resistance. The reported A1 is 205.3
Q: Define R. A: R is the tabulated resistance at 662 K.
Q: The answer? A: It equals 302.7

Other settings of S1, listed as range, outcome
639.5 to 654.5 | 290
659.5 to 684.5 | 313.6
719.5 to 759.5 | 338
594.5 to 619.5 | 292.9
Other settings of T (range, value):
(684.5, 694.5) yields 314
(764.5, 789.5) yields 345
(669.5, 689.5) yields 312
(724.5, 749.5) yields 333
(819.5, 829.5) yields 346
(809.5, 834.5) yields 350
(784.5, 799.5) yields 353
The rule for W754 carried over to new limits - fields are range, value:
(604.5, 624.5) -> 283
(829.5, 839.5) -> 359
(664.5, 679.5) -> 309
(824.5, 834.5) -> 354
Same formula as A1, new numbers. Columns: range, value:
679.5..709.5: 311.5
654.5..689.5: 302.7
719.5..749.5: 329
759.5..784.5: 331.3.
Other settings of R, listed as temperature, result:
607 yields 292.9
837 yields 359.5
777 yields 349.5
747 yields 329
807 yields 356.8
